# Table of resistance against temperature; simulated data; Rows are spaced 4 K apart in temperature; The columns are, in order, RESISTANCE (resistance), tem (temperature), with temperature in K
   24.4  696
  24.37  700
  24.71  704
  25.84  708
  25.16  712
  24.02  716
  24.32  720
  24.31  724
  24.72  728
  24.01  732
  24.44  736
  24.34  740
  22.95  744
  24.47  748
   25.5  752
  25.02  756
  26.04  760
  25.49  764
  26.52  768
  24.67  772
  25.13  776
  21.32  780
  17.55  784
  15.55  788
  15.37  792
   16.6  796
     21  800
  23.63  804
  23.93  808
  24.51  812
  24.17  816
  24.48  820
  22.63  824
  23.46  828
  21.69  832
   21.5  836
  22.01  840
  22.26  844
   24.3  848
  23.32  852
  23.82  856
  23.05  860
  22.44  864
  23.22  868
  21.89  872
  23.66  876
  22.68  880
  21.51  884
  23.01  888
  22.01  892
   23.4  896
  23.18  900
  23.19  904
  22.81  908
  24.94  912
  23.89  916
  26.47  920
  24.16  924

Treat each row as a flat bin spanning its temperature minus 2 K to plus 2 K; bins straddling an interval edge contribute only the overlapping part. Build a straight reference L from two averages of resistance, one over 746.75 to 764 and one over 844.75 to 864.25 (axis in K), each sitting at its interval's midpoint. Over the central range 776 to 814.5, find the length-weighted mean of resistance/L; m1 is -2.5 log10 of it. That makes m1 0.21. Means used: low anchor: 25.3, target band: 20.3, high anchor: 23.4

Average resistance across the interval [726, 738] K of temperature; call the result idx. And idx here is 24.4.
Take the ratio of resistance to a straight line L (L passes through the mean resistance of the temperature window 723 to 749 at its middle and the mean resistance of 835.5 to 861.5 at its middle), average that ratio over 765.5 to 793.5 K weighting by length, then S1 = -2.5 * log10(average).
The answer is 0.13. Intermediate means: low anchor 24.2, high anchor 23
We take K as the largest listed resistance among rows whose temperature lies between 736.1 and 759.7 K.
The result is 25.5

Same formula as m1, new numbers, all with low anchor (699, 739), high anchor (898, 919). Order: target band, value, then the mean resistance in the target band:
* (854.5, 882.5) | 0.05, 22.9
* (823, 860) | 0.06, 22.8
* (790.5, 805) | 0.27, 19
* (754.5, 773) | -0.05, 25.6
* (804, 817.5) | 0.00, 24.1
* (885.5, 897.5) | 0.05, 22.7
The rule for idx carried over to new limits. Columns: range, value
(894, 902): 23.3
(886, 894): 22.5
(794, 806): 20.4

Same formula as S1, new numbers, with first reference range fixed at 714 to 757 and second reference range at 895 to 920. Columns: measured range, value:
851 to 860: 0.02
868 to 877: 0.05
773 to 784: 0.09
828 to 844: 0.10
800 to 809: 0.05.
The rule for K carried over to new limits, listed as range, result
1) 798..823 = 24.51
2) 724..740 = 24.72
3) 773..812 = 25.13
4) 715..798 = 26.52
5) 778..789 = 21.32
